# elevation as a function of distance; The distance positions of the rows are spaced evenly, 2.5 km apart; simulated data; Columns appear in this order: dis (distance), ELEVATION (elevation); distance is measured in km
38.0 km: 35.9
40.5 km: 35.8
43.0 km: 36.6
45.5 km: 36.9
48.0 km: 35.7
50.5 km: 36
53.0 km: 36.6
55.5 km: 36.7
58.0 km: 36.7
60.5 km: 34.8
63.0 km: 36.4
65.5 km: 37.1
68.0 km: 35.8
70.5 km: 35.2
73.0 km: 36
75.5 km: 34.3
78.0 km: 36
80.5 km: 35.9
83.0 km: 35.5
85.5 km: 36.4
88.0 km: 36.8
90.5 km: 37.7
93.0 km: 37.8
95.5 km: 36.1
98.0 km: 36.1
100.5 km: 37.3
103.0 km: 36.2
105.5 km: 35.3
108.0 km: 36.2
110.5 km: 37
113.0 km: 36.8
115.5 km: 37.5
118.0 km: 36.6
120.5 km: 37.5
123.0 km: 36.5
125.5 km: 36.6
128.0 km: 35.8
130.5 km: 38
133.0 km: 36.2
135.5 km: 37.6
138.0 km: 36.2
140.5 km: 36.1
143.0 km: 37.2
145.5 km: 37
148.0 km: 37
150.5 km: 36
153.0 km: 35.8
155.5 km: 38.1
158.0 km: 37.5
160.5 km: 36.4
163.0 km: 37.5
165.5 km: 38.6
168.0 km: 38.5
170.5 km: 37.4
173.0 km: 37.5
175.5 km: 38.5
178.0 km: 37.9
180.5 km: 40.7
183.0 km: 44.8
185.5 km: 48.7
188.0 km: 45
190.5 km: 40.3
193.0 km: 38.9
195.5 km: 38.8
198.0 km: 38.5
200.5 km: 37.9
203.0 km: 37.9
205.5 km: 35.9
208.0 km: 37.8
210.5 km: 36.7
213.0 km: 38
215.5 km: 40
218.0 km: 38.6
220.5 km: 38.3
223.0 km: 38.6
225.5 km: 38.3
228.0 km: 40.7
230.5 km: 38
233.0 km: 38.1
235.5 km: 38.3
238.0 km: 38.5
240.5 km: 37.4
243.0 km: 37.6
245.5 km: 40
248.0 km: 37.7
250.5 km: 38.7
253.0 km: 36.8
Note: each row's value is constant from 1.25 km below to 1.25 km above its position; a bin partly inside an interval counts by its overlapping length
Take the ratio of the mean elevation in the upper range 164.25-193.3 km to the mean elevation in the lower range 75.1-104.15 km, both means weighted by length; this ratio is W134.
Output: 1.12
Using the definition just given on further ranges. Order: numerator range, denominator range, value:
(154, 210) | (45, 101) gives 1.08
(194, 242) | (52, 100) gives 1.06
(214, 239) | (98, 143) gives 1.06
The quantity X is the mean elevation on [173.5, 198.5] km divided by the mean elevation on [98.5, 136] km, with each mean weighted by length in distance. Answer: 1.1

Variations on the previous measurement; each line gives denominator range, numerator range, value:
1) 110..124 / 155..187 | 1.07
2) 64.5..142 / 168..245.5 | 1.07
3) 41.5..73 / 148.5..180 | 1.04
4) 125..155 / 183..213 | 1.09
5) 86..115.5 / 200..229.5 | 1.04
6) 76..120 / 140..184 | 1.04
